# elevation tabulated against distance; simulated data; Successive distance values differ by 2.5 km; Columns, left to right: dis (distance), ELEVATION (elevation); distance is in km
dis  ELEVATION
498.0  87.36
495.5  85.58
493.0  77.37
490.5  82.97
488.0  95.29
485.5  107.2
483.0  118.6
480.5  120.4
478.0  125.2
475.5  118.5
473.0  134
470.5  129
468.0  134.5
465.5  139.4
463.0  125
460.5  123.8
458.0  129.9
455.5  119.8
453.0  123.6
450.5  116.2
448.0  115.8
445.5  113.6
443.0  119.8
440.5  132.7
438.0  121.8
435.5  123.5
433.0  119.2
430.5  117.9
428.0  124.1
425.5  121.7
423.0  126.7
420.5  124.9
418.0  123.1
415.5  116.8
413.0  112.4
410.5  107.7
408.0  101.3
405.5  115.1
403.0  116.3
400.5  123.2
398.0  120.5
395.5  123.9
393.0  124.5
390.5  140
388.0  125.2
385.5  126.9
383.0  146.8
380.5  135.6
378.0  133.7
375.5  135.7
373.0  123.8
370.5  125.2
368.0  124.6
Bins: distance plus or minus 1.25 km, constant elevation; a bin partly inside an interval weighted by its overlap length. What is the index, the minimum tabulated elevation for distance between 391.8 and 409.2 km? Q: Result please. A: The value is 101.3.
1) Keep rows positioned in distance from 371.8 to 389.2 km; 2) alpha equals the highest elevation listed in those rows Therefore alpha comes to 146.8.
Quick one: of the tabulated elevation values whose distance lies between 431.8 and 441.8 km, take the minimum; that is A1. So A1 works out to 119.2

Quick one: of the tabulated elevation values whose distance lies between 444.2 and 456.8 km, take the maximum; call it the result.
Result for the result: 123.6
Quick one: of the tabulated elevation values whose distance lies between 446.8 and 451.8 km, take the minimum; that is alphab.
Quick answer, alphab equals 115.8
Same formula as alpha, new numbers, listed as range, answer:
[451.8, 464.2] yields 129.9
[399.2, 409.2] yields 123.2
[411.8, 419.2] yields 123.1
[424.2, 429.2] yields 124.1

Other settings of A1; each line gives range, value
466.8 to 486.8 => 107.2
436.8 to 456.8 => 113.6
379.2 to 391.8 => 125.2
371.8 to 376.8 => 123.8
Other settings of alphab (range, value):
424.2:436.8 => 117.9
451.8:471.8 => 119.8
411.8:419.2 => 112.4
